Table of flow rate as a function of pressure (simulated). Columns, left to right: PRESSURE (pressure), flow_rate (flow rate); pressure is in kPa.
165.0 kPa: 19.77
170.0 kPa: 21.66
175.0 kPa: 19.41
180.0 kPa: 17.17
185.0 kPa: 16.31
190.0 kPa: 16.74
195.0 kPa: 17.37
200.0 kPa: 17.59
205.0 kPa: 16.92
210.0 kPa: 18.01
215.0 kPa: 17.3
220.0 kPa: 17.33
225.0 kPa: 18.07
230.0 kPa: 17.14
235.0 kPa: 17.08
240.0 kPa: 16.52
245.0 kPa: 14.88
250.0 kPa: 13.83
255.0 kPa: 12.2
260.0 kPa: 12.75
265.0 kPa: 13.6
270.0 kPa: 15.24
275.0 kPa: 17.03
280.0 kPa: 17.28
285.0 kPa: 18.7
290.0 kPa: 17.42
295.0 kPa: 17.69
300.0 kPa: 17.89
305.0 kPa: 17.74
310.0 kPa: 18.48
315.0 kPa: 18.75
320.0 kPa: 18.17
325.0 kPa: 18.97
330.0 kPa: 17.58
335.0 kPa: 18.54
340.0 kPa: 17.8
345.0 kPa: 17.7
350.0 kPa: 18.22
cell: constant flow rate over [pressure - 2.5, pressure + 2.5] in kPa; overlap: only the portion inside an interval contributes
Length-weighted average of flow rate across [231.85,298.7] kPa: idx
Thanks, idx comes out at 15.8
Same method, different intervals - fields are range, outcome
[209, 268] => 15.7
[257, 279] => 14.8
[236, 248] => 15.8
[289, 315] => 18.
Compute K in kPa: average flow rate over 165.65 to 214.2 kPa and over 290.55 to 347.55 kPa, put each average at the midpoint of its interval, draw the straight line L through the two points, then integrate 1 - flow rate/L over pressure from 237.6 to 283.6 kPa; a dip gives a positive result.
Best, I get 7.98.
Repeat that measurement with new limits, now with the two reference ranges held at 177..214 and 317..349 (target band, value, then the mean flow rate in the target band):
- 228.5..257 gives 3.7 kPa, 15.3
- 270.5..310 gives 0.5 kPa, 17.6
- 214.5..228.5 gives -0.2 kPa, 17.6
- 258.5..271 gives 2.7 kPa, 13.8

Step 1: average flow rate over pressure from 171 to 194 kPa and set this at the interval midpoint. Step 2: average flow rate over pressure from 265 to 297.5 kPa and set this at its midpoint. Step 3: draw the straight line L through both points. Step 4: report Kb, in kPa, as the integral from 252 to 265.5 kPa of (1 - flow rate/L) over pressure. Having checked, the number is 3.4 kPa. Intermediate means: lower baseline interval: 17.7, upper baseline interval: 16.9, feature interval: 12.8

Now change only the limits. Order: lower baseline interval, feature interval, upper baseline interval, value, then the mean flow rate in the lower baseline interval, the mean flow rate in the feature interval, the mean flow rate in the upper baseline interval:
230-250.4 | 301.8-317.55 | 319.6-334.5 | -0.4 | 15.9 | 18.3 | 18.3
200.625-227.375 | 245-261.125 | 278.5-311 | 4.1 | 17.5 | 13.2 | 17.9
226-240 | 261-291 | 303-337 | 2.4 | 17.1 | 16.3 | 18.3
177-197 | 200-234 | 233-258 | -3.4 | 16.9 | 17.5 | 14.8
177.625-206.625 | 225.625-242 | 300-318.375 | 0.4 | 17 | 17.1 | 18.3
